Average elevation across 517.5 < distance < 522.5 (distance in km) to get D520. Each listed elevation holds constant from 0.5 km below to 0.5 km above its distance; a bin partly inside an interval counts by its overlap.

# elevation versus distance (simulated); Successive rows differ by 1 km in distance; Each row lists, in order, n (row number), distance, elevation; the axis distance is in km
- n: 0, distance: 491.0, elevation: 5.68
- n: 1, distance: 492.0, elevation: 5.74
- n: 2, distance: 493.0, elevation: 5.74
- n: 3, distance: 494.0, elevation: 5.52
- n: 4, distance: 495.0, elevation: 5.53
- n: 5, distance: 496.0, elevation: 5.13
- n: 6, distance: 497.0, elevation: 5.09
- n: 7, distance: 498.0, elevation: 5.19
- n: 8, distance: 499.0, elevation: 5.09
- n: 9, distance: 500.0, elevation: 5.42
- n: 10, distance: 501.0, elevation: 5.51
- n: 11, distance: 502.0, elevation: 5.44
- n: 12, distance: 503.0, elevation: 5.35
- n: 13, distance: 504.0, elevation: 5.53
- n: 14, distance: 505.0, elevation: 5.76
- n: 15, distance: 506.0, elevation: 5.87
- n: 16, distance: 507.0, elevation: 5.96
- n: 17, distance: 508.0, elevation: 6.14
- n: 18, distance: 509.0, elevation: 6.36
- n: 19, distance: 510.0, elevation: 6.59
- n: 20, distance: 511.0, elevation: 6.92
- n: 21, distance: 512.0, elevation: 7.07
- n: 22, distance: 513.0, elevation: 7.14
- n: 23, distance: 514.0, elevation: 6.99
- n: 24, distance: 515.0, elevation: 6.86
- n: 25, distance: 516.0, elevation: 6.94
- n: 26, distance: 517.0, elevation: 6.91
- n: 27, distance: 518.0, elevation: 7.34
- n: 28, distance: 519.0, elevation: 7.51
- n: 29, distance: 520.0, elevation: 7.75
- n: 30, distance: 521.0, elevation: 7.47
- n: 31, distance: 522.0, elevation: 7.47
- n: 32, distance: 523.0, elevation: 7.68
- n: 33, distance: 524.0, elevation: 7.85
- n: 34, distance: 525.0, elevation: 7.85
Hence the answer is 7.51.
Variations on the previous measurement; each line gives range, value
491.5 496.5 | 5.53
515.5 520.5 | 7.29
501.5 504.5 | 5.44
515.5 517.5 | 6.93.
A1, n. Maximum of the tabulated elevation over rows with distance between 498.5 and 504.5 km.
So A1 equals 5.53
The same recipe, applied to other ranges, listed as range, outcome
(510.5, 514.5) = 7.14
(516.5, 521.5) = 7.75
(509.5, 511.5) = 6.92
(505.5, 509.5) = 6.36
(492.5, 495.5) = 5.74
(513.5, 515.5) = 6.99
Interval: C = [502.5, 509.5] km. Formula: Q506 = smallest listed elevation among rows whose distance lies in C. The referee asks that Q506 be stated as 5.35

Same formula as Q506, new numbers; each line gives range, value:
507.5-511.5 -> 6.14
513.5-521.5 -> 6.86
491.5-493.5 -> 5.74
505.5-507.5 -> 5.87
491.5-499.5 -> 5.09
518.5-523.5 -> 7.47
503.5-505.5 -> 5.53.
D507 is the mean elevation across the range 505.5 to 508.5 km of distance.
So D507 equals 5.99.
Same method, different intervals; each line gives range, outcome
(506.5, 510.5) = 6.26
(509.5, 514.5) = 6.94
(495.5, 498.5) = 5.14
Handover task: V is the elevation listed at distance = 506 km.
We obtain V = 5.87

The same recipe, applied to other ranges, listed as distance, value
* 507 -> 5.96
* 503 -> 5.35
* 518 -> 7.34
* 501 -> 5.51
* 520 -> 7.75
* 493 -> 5.74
